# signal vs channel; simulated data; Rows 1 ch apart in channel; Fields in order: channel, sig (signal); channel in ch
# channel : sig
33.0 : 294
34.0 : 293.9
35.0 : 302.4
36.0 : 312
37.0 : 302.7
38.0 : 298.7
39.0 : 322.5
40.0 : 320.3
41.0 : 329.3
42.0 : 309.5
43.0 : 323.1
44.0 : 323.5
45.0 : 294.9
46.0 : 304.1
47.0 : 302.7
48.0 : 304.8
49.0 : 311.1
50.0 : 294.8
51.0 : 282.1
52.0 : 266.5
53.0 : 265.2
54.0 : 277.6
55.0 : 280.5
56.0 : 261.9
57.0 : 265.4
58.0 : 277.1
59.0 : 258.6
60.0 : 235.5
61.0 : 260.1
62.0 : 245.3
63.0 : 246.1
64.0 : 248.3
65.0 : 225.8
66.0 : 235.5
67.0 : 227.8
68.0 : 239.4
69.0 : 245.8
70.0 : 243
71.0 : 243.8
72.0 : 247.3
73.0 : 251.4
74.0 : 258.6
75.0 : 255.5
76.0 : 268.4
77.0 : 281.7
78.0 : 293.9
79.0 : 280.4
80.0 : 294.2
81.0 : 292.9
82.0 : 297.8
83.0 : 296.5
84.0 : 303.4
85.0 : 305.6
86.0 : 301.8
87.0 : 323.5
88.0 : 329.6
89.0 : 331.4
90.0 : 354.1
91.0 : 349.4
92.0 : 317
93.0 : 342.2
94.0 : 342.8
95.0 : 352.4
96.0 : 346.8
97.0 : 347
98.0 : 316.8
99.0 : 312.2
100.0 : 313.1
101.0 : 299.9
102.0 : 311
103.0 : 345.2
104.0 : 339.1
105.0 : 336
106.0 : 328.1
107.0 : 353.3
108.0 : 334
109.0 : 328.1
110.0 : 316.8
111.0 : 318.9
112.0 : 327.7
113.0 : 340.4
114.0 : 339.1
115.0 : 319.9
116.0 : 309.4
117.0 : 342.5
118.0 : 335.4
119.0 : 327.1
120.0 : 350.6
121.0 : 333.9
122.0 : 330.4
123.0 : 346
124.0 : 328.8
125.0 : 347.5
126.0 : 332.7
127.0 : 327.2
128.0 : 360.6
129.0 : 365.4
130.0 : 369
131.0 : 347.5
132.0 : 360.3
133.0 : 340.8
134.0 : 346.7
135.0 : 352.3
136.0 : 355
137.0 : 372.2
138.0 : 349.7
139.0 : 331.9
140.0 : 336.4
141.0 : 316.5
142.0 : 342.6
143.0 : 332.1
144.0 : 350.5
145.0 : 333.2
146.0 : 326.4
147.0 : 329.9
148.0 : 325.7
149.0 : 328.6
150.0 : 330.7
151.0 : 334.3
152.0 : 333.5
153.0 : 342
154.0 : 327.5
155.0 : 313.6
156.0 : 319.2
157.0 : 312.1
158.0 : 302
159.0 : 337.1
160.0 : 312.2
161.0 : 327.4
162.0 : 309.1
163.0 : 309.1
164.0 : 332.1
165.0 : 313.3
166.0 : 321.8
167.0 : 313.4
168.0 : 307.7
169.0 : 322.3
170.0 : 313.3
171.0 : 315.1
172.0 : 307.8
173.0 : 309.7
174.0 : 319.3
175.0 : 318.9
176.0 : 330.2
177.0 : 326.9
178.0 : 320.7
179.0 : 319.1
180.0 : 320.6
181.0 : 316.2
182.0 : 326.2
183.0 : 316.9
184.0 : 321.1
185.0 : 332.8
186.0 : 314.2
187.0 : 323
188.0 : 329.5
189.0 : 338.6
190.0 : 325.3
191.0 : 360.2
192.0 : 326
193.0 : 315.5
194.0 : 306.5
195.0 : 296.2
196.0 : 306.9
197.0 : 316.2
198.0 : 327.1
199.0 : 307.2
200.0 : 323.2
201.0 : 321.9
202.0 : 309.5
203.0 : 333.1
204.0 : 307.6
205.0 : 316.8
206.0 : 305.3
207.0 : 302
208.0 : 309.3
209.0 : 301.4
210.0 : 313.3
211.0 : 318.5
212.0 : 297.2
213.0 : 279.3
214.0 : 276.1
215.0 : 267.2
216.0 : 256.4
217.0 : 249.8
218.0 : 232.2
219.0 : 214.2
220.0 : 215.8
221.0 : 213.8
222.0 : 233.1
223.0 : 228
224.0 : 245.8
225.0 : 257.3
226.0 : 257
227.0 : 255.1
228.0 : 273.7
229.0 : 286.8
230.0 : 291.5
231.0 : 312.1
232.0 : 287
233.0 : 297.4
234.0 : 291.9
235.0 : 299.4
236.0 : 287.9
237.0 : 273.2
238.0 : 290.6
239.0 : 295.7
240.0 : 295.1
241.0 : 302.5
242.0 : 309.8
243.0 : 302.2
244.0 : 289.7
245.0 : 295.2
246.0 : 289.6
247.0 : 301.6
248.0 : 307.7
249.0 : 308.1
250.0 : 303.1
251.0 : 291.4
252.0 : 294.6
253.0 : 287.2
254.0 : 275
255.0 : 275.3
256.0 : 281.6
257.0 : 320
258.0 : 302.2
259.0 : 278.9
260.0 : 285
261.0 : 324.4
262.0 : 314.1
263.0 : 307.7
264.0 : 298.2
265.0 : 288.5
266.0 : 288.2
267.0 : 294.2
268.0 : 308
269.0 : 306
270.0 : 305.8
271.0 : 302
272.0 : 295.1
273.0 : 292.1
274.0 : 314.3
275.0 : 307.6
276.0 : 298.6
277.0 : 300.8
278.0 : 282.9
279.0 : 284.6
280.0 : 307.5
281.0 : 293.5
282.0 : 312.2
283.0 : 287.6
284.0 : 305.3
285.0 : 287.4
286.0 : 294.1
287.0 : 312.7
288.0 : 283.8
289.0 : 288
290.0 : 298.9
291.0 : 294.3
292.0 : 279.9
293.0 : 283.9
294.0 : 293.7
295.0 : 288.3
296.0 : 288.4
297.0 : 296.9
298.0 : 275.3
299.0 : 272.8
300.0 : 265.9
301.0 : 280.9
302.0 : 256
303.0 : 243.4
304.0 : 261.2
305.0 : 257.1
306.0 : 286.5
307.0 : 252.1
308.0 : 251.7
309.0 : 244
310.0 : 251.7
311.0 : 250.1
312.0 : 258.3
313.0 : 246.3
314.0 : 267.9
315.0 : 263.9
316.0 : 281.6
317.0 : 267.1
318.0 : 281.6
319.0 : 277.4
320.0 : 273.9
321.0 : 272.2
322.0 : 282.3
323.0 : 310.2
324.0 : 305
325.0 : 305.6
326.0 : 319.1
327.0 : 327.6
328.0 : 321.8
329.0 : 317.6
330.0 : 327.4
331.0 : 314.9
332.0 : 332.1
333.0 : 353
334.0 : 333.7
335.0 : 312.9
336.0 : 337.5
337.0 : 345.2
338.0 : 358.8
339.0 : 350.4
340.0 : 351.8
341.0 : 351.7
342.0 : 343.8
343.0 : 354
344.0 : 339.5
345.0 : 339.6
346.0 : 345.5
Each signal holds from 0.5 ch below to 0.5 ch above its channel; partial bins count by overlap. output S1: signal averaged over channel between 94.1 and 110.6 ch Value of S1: 330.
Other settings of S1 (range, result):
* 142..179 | 323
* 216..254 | 277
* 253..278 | 298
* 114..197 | 329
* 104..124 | 333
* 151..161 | 323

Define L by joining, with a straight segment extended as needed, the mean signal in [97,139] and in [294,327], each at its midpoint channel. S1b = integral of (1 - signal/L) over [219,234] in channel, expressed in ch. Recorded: 2.0 ch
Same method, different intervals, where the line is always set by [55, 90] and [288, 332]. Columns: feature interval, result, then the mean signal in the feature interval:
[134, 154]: -4.6 ch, 338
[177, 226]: -3.7 ch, 298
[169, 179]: -1.5 ch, 318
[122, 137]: -4.1 ch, 349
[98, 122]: -4.9 ch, 329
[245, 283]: -2.5 ch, 298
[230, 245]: -0.9 ch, 295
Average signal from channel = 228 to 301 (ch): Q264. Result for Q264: 295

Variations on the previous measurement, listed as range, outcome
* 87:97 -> 340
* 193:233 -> 284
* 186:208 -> 319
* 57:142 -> 312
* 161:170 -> 317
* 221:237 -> 272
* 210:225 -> 254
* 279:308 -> 283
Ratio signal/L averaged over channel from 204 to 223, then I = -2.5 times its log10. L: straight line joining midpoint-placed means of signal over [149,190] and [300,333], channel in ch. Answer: 0.14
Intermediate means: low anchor 321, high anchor 282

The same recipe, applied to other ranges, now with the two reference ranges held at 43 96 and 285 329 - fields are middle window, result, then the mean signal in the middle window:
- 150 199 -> -0.138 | 321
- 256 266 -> -0.073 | 300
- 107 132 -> -0.189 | 337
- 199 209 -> -0.115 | 313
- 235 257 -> -0.049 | 294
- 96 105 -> -0.147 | 325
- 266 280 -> -0.070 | 299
